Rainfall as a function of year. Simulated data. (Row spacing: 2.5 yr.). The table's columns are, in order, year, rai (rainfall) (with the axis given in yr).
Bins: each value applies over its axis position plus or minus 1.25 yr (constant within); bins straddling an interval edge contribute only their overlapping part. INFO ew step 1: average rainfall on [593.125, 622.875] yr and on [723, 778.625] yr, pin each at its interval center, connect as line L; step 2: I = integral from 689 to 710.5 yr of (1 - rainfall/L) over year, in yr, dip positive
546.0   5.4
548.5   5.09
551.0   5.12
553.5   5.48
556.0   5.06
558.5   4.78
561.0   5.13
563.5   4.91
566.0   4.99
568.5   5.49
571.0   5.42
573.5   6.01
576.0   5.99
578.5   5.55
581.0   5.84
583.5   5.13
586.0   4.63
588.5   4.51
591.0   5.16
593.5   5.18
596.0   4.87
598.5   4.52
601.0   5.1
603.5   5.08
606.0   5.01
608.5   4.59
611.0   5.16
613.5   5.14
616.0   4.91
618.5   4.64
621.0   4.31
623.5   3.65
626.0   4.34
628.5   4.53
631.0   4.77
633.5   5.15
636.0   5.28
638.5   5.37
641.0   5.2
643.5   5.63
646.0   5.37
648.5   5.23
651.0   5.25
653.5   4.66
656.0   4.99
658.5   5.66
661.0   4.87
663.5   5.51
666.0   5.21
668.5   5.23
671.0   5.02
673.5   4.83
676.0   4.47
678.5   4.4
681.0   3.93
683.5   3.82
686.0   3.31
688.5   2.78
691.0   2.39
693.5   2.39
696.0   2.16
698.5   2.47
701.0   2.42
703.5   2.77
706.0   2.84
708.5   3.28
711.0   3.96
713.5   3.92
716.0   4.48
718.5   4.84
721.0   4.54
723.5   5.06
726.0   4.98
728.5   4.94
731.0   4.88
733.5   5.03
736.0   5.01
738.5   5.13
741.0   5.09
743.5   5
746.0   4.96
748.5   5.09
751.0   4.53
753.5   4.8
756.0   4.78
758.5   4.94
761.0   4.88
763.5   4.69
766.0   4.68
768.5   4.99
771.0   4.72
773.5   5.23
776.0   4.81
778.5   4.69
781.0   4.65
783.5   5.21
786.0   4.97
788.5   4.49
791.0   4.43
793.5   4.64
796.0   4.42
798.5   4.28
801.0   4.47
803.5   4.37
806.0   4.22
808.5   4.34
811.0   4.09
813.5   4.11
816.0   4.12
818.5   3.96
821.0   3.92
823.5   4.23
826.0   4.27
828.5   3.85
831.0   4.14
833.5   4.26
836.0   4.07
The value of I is 9.9 yr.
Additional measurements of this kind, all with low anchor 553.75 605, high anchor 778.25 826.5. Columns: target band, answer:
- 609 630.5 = 1.9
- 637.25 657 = -1.1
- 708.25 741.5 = -0.2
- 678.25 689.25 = 2.7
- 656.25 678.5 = -0.9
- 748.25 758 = -0.5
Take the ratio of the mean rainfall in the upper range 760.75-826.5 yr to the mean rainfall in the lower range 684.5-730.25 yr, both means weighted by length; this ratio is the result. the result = 1.27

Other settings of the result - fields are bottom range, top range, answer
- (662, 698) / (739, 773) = 1.24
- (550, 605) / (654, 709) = 0.75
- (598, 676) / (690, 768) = 0.85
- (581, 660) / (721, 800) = 0.98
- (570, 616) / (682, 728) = 0.68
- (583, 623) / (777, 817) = 0.92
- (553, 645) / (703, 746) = 0.89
